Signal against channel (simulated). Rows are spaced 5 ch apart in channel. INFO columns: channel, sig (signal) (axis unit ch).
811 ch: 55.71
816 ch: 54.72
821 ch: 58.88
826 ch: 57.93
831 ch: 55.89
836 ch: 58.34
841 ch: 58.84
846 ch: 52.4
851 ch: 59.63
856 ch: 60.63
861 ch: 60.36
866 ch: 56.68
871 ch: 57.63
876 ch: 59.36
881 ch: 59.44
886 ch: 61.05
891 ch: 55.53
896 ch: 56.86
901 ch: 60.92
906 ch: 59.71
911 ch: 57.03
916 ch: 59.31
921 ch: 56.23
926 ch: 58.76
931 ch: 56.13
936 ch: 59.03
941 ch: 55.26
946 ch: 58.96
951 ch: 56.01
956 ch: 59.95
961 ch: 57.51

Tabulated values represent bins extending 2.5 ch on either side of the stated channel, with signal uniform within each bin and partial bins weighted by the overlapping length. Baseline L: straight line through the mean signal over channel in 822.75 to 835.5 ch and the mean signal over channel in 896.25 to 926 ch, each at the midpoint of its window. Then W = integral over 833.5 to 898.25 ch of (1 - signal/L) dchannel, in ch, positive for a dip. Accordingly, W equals -0.4 ch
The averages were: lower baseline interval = 57.3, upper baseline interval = 58.5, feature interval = 58.2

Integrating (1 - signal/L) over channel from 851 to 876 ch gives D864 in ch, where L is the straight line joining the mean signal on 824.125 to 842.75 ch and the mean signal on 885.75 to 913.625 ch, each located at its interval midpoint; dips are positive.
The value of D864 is -0.4 ch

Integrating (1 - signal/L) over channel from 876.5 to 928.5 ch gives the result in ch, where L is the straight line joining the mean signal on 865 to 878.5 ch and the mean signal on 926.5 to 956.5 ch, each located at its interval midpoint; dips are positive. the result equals -0.66 ch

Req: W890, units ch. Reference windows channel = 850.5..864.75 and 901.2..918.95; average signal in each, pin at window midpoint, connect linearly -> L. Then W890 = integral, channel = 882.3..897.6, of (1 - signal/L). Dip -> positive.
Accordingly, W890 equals 0.3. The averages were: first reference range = 60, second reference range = 58.9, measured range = 58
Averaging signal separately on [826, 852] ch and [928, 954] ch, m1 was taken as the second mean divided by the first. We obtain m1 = 1.0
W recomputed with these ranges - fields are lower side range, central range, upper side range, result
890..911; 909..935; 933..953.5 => 0.1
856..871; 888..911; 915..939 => 0.0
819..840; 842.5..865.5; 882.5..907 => 0.0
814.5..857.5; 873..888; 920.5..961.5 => -0.6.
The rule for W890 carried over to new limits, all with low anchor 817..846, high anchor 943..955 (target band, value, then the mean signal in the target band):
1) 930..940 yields 0.0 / 57.4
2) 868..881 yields -0.3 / 58.6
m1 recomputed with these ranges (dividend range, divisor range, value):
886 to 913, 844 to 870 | 1.00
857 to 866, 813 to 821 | 1.06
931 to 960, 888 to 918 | 0.99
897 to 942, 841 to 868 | 1.00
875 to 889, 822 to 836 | 1.04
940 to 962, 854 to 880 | 0.98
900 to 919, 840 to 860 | 1.02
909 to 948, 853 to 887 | 0.97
